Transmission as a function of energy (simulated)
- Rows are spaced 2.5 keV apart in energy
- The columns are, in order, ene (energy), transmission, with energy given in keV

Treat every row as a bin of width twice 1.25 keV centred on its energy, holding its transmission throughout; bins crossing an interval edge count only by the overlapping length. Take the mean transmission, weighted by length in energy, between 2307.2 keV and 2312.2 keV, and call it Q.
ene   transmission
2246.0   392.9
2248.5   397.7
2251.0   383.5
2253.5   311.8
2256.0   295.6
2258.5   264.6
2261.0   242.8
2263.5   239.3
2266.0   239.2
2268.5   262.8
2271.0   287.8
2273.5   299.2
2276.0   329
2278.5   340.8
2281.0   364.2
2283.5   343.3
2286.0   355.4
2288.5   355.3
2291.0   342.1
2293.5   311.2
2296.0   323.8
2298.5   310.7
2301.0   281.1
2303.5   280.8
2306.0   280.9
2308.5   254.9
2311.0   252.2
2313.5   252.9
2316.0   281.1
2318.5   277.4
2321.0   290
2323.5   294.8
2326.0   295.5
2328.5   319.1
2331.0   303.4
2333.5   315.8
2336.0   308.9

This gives 254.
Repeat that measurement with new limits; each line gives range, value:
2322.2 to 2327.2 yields 295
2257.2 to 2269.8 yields 250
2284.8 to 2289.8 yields 355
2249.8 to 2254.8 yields 347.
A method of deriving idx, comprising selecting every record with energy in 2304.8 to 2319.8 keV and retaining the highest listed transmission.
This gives 281.1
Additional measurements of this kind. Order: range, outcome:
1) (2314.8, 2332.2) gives 319.1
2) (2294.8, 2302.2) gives 323.8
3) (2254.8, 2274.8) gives 299.2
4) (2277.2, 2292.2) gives 364.2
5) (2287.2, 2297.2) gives 355.3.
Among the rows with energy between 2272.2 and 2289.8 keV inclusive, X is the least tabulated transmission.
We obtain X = 299.2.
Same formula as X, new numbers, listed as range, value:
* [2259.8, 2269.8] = 239.2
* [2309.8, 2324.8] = 252.2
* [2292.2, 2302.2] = 281.1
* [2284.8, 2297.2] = 311.2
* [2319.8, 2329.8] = 290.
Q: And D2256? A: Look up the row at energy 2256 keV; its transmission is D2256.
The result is 295.6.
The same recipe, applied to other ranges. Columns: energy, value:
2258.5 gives 264.6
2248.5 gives 397.7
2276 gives 329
